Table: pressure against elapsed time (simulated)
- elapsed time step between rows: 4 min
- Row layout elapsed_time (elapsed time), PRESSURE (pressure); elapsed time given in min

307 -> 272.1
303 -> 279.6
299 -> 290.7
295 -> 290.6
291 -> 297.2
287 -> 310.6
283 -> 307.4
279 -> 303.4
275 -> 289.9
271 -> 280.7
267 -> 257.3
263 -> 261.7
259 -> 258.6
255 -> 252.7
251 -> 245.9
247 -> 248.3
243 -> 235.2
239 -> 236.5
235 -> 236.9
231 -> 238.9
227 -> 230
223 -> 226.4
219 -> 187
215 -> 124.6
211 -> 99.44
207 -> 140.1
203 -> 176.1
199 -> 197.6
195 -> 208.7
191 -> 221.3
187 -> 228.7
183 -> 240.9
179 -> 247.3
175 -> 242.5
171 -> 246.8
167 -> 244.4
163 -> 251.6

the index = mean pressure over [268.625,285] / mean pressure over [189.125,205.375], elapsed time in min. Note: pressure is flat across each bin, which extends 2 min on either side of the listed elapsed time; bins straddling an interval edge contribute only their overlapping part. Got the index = 1.48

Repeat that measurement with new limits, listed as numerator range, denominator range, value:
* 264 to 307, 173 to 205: 1.31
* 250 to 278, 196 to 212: 1.66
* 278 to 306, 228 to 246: 1.25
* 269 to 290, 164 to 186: 1.22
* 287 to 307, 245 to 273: 1.12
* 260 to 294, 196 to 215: 1.88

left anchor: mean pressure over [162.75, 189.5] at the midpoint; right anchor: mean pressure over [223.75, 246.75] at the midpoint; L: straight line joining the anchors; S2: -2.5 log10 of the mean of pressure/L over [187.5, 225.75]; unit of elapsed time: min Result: 0.32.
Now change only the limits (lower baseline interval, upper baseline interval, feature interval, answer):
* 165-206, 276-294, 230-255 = 0.118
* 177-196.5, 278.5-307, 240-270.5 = 0.082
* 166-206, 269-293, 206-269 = 0.211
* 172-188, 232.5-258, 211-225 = 0.398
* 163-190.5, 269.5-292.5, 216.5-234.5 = 0.220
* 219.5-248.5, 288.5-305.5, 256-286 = -0.053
